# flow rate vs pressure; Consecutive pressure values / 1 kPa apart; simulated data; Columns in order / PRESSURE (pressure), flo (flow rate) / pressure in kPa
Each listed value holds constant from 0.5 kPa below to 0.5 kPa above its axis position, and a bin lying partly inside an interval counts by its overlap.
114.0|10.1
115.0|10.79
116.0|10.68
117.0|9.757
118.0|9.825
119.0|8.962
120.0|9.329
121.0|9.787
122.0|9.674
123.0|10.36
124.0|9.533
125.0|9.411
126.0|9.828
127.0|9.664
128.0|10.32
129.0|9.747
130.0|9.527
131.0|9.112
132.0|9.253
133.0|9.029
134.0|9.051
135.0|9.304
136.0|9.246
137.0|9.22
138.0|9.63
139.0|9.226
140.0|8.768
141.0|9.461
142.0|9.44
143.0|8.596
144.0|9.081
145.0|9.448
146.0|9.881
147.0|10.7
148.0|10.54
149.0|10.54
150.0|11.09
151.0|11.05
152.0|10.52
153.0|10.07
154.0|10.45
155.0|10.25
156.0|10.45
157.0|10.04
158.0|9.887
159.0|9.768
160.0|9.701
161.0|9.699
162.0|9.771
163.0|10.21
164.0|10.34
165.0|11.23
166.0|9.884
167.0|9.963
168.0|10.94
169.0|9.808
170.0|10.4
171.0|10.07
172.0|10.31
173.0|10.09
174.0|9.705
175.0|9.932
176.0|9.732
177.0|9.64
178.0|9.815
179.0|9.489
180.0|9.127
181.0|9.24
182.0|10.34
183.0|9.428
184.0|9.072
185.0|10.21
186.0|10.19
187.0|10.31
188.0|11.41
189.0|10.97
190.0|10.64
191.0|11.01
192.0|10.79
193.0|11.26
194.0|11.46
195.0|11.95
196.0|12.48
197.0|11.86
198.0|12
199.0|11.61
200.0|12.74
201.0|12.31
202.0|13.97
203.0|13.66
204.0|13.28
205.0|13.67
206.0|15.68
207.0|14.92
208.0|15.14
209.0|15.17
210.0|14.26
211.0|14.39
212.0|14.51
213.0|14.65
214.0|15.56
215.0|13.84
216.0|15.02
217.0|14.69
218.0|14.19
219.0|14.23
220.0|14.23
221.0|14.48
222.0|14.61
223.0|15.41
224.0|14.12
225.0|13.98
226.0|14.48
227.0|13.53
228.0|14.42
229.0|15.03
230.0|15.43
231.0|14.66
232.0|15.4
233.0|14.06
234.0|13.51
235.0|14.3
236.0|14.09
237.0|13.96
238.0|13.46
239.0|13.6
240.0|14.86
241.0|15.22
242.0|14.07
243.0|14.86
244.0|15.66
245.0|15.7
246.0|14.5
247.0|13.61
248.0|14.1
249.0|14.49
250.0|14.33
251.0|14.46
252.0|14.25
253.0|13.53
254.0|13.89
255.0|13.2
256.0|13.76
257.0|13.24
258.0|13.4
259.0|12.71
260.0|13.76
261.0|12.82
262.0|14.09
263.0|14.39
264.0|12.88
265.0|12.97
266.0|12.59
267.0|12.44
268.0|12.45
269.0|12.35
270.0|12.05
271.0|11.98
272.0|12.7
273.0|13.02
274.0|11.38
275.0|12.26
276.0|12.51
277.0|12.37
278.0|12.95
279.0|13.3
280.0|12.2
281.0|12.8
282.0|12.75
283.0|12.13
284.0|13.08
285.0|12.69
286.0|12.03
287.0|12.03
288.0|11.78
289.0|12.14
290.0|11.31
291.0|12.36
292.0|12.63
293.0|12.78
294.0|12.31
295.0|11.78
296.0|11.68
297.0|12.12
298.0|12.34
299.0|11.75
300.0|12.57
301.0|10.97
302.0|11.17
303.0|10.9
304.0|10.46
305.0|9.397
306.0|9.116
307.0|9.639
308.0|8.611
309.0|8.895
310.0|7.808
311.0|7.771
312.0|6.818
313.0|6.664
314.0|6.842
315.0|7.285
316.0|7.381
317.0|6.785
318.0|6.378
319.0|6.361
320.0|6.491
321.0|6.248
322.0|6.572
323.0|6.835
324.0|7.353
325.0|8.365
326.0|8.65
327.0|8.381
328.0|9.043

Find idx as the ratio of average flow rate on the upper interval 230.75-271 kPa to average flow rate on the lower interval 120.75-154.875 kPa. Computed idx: 1.42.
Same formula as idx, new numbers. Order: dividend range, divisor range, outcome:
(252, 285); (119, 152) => 1.34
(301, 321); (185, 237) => 0.61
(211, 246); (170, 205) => 1.33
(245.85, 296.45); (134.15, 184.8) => 1.30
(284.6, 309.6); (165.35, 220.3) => 0.95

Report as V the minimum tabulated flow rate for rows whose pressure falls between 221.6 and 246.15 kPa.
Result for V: 13.46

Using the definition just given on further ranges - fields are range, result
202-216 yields 13.28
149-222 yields 9.072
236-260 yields 12.71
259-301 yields 10.97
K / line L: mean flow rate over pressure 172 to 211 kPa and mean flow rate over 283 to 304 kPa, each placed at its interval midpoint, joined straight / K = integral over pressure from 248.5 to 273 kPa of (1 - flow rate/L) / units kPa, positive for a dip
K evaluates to -2.9 kPa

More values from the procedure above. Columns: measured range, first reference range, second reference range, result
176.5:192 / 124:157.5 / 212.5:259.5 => 2.3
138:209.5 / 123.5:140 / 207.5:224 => 7.4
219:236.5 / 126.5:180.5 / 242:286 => -3.3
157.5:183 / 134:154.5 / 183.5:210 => 2.4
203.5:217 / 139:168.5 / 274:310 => -4.9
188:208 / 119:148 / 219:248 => 0.4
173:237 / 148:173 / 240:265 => -3.2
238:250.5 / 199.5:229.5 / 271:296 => -1.0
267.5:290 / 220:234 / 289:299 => 0.5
